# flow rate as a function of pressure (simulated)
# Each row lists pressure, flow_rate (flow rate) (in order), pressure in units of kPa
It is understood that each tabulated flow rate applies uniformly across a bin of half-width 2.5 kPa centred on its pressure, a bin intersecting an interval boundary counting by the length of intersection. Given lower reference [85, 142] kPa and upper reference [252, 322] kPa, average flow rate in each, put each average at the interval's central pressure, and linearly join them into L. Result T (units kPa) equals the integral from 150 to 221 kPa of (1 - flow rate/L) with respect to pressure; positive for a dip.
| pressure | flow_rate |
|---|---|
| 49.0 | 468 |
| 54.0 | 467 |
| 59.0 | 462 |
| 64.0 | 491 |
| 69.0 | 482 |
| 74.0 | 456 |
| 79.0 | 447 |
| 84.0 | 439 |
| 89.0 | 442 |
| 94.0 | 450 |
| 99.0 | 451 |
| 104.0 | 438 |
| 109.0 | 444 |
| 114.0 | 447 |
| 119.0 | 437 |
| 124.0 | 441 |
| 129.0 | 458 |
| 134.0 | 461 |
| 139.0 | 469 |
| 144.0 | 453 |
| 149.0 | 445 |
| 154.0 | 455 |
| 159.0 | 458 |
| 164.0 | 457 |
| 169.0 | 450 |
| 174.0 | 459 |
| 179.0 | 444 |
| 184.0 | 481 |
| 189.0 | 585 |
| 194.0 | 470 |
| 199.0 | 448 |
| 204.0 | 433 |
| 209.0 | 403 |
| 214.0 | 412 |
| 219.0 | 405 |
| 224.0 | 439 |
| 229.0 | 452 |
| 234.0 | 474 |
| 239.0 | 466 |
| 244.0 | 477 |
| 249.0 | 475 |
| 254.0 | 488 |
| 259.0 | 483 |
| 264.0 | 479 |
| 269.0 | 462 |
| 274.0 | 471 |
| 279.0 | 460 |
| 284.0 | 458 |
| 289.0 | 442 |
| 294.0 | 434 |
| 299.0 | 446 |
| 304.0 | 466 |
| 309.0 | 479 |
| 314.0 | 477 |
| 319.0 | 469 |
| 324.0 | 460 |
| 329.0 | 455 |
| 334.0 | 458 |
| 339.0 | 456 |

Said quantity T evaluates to 0.2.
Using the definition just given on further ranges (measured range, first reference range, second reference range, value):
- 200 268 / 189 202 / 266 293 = 2.56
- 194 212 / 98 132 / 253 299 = 0.84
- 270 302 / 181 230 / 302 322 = 1.04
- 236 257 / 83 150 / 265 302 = -1.09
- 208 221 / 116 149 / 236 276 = 1.68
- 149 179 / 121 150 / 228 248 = 0.31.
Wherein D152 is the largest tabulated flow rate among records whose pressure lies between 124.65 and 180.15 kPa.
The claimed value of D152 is 469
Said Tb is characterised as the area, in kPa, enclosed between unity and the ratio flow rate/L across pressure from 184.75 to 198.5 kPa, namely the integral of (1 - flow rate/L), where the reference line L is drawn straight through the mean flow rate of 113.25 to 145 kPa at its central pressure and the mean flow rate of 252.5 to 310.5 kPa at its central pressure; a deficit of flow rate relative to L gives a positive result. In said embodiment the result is -1.6 kPa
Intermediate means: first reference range 453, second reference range 463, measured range 510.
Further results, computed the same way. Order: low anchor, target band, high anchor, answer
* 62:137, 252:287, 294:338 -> -0.9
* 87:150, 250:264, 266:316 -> -0.8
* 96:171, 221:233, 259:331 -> 0.3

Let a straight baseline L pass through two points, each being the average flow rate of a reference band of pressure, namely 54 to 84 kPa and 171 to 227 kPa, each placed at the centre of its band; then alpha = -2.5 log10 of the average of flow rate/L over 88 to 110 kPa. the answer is 0.04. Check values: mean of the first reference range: 465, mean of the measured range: 445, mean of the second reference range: 453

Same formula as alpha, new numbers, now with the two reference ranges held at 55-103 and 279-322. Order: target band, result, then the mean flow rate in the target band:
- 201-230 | 0.087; 423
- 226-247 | -0.019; 467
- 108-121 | 0.036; 443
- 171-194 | -0.071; 489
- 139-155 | 0.011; 453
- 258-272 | -0.035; 474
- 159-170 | 0.007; 455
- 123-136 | 0.008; 454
